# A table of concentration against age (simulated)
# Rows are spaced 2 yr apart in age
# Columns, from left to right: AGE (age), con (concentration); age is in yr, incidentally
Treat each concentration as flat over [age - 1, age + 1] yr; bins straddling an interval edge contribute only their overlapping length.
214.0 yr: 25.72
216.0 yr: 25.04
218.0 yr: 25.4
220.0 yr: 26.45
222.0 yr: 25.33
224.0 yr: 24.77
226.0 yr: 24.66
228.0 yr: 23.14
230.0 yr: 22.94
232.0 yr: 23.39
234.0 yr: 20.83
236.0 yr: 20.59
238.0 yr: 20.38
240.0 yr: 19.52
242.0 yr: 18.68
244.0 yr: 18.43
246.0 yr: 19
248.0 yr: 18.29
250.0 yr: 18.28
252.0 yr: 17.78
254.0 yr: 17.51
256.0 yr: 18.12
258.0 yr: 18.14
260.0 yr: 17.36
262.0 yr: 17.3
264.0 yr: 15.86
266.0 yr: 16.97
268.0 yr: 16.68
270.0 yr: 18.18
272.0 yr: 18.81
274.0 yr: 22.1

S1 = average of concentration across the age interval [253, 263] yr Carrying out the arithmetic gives 17.7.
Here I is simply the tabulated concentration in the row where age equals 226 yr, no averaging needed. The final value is 24.66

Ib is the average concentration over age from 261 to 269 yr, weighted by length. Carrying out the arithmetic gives 16.7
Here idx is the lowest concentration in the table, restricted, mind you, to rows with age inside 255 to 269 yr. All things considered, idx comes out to 15.86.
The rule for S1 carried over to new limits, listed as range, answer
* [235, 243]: 19.8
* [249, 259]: 18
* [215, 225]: 25.4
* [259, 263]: 17.3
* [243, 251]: 18.5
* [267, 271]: 17.4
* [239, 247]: 18.9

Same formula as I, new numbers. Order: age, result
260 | 17.36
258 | 18.14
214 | 25.72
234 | 20.83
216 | 25.04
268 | 16.68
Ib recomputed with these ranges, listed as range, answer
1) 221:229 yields 24.5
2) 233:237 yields 20.7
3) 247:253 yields 18.1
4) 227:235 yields 22.6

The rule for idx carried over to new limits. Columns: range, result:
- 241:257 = 17.51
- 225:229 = 23.14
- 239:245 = 18.43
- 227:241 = 19.52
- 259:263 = 17.3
